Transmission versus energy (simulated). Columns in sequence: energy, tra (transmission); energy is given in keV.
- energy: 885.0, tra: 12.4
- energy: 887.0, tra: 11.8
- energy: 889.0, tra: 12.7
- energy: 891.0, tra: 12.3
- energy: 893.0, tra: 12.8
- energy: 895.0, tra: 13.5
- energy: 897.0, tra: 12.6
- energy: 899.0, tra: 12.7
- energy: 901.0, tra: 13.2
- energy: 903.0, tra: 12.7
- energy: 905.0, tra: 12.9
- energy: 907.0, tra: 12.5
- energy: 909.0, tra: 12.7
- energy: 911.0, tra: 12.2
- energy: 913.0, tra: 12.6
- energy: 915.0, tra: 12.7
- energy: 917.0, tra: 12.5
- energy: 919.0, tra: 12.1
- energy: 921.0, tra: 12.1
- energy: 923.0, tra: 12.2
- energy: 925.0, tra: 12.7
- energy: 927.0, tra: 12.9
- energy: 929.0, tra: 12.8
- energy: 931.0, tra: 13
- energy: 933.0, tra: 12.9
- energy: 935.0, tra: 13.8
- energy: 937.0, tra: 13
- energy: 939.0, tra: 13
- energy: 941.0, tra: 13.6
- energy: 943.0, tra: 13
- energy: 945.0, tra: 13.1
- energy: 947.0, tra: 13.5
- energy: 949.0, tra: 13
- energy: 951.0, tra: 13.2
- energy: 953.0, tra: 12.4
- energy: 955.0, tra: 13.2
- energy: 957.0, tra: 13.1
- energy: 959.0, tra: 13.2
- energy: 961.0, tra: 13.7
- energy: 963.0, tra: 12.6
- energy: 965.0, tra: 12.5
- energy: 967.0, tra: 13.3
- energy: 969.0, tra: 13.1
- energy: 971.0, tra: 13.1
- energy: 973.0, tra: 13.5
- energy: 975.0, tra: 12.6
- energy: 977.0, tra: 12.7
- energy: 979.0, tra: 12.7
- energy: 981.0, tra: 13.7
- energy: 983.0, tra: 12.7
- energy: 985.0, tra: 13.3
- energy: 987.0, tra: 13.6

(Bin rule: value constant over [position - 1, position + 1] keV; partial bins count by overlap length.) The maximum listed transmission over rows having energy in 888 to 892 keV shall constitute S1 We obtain 12.7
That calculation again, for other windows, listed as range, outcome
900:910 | 13.2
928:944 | 13.8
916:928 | 12.9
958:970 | 13.7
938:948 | 13.6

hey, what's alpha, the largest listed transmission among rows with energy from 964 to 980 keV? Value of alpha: 13.5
